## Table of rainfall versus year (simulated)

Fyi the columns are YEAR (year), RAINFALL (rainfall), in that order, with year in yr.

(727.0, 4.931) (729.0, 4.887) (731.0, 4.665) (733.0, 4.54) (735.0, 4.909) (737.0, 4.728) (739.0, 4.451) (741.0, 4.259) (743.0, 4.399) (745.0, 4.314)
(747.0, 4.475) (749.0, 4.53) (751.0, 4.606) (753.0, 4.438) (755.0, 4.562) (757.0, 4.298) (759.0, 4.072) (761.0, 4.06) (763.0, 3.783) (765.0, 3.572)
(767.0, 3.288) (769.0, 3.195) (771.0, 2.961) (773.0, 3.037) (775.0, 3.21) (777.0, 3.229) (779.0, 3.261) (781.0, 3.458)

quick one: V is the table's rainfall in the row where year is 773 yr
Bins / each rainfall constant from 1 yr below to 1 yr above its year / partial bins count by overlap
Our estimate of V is 3.037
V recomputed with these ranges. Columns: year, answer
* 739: 4.451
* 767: 3.288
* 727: 4.931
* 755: 4.562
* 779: 3.261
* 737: 4.728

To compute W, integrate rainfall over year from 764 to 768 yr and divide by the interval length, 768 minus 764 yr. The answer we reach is 3.43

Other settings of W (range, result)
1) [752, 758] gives 4.43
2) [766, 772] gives 3.15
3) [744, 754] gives 4.47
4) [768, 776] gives 3.1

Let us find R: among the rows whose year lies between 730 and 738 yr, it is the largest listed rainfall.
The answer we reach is 4.909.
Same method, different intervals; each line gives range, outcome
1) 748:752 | 4.606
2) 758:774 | 4.072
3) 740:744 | 4.399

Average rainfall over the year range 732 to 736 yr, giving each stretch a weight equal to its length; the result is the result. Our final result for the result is 4.72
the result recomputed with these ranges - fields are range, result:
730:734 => 4.6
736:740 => 4.59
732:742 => 4.58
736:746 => 4.43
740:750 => 4.4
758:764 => 3.97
